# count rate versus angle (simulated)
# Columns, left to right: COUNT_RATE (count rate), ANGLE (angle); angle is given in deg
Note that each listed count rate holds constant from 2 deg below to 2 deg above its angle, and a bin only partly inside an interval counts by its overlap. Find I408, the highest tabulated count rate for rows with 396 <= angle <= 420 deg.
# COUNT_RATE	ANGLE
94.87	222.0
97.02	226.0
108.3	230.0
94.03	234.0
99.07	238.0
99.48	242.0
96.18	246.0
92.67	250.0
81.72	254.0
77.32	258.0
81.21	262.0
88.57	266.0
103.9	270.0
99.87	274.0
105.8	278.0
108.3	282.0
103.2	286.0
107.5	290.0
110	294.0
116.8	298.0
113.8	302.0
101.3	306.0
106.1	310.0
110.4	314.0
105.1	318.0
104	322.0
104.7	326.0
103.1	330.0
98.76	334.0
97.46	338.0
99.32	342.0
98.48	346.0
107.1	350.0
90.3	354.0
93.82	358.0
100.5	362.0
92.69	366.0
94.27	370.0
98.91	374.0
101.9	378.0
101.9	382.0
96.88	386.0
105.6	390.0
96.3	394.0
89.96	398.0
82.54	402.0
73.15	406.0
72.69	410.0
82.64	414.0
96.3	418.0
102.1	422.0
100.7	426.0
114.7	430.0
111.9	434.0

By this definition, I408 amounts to 96.3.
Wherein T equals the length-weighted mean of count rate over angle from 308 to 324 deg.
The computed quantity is 106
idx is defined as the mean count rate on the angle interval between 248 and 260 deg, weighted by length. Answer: 83.9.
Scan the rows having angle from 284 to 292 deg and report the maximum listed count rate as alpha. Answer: 107.5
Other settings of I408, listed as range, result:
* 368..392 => 105.6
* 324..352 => 107.1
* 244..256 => 96.18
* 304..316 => 110.4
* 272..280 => 105.8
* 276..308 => 116.8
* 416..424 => 102.1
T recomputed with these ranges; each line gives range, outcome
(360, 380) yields 97.7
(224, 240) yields 99.6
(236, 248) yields 98.2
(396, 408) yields 81.9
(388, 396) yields 101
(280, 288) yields 106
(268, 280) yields 103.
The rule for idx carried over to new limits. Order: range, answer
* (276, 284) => 107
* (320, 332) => 104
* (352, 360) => 92.1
